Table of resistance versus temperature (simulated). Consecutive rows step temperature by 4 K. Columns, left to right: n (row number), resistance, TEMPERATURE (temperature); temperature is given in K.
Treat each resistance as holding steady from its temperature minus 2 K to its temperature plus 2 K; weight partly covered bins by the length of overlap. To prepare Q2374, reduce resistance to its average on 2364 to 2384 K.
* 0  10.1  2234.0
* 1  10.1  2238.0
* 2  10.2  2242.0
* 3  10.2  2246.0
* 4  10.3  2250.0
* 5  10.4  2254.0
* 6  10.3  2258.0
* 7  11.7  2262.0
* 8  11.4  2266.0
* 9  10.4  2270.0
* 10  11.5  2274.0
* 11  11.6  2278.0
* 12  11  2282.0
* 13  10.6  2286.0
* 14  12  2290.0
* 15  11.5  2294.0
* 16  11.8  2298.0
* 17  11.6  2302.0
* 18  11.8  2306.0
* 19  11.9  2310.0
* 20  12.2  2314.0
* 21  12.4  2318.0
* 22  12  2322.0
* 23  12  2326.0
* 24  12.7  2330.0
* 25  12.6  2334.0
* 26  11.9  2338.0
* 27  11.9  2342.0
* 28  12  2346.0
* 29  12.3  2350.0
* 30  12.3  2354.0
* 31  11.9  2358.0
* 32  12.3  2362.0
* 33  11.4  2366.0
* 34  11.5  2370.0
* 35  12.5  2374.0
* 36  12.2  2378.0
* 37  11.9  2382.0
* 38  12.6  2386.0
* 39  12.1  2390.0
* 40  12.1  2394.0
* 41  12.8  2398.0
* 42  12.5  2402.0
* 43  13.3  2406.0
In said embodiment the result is 11.9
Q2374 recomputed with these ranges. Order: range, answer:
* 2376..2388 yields 12.2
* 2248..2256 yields 10.4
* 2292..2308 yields 11.7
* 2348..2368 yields 12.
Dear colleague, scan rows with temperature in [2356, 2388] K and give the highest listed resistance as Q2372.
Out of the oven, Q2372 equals 12.6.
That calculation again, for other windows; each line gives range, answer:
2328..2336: 12.7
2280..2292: 12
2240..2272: 11.7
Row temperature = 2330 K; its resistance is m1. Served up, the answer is 12.7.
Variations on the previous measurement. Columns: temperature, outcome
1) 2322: 12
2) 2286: 10.6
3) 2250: 10.3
